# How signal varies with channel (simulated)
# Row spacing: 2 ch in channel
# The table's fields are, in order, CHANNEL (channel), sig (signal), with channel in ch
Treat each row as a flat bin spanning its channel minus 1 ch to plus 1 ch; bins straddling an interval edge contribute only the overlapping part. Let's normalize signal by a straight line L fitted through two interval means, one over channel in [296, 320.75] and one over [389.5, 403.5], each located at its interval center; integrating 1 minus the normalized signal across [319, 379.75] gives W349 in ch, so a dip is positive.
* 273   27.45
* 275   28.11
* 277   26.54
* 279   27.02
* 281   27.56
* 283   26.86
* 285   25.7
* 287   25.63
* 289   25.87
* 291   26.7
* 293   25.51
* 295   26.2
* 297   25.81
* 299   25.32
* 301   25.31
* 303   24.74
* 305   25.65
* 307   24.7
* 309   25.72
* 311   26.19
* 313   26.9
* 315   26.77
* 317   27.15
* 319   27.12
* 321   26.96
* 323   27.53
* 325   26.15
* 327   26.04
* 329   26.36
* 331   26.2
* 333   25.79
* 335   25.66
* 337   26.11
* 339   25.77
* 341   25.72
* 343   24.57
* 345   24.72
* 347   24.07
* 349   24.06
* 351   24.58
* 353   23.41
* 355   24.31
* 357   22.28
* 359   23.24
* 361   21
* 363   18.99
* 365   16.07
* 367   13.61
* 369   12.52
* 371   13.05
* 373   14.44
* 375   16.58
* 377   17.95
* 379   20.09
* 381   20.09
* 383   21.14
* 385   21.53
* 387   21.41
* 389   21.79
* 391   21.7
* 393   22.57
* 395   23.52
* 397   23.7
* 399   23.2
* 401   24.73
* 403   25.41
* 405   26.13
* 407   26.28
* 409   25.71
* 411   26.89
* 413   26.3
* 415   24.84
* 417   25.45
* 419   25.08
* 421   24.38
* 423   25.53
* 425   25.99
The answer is 6.15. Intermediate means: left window 26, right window 23.4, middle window 22.3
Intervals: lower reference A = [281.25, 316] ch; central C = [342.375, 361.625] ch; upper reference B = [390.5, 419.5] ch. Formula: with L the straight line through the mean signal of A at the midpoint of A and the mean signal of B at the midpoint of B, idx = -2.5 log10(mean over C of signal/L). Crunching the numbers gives 0.075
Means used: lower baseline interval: 25.9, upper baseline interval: 24.8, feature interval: 23.7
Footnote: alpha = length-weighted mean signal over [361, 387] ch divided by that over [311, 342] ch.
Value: 0.7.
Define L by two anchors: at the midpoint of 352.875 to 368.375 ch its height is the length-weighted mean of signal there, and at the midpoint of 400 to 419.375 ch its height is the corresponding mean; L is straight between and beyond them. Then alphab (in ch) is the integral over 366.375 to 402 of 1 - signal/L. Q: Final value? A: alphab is 5.0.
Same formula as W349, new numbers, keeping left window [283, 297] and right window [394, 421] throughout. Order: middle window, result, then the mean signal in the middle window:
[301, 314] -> 0.12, 25.6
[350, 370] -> 4.31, 20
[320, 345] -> -0.32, 26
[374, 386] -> 2.74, 19.6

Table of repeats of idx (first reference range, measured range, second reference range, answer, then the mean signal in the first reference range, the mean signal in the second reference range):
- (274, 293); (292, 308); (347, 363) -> 0.02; 26.6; 23.1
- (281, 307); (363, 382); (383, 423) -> 0.46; 25.8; 24.2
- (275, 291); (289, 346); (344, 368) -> -0.08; 26.6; 21.7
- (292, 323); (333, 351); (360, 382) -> -0.19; 26.1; 16.8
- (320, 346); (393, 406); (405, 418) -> 0.07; 26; 25.9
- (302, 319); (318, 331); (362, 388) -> -0.11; 26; 17.5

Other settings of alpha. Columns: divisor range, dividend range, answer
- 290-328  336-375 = 0.81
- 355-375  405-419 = 1.47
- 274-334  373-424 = 0.88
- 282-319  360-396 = 0.72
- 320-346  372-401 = 0.80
